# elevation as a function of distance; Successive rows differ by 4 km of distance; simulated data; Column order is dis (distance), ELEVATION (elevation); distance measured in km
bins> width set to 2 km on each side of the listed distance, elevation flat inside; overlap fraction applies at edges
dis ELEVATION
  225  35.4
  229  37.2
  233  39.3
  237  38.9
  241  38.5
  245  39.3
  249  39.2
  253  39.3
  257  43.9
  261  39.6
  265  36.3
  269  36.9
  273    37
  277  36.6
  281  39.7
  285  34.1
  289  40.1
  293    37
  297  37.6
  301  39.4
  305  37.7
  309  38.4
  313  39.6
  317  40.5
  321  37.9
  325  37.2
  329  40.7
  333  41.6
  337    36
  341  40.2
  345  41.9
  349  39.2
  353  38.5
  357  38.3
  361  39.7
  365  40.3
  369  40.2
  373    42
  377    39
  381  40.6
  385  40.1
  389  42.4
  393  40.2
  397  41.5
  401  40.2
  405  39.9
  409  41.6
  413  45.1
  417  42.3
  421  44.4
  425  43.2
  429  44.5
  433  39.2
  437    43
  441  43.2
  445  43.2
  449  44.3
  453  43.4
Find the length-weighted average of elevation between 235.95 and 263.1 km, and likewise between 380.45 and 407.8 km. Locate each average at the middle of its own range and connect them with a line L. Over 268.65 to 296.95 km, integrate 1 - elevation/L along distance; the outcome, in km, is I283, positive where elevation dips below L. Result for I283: 1.9 km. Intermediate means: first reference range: 39.8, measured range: 37.4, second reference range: 40.7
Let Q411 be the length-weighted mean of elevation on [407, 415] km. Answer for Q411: 43.4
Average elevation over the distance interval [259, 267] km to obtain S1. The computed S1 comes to 38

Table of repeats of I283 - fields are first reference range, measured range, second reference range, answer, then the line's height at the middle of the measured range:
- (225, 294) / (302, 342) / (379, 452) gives 0.9 km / 39.9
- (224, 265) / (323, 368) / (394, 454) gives 1.7 km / 41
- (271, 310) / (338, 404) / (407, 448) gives 1.0 km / 40.8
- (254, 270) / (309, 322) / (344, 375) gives 0.1 km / 39.7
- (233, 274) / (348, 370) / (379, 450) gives 0.9 km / 41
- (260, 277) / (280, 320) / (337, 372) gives -0.3 km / 38.1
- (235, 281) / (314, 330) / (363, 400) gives 0.3 km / 39.7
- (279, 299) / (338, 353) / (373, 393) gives -0.2 km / 39.5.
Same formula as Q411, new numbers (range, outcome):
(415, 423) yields 43.3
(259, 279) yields 37.3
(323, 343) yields 39.1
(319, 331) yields 38.6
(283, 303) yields 37.6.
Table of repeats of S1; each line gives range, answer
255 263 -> 41.8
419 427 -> 43.8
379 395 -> 40.8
